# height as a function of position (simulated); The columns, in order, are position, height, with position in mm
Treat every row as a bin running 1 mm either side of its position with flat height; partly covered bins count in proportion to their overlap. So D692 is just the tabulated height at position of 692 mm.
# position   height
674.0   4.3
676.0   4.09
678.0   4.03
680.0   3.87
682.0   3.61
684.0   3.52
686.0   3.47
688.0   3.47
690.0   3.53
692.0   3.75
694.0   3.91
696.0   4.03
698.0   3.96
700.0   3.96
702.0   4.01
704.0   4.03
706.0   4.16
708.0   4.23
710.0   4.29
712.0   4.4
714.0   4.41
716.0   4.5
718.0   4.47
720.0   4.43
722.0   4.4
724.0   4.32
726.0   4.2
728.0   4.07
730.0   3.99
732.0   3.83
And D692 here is 3.75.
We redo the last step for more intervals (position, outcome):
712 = 4.4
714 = 4.41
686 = 3.47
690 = 3.53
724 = 4.32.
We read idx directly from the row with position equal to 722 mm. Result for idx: 4.4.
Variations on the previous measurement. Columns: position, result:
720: 4.43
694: 3.91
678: 4.03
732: 3.83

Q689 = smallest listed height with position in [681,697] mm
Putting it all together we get 3.47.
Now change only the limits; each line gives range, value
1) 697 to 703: 3.96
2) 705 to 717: 4.16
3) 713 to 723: 4.4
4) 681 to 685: 3.52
